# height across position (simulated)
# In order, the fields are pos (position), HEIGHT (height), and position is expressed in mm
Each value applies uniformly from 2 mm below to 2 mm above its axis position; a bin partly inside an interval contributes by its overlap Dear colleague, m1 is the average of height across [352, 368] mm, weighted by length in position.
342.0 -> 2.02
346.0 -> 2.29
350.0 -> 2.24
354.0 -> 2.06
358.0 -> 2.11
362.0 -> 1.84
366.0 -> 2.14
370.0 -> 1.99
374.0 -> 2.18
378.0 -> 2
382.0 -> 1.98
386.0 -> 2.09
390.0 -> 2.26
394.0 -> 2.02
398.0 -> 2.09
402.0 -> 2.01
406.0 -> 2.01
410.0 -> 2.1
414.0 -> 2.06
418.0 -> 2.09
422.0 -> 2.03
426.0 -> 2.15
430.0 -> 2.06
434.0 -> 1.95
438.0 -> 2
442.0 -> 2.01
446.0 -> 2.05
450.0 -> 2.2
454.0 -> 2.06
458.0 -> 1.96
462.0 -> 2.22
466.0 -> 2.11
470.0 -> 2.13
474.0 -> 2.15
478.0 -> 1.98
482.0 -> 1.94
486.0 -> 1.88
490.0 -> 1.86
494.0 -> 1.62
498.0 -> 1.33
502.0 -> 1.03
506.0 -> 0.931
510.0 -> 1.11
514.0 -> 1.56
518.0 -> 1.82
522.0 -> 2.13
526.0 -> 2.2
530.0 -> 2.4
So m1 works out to 2.04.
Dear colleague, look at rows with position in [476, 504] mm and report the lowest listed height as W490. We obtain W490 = 1.03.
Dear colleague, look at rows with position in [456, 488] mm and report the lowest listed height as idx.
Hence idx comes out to 1.88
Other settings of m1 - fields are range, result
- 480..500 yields 1.73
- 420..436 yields 2.05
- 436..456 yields 2.06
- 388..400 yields 2.12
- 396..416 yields 2.05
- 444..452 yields 2.12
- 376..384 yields 1.99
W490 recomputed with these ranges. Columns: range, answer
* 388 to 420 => 2.01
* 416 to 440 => 1.95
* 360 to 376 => 1.84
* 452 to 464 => 1.96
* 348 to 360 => 2.06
